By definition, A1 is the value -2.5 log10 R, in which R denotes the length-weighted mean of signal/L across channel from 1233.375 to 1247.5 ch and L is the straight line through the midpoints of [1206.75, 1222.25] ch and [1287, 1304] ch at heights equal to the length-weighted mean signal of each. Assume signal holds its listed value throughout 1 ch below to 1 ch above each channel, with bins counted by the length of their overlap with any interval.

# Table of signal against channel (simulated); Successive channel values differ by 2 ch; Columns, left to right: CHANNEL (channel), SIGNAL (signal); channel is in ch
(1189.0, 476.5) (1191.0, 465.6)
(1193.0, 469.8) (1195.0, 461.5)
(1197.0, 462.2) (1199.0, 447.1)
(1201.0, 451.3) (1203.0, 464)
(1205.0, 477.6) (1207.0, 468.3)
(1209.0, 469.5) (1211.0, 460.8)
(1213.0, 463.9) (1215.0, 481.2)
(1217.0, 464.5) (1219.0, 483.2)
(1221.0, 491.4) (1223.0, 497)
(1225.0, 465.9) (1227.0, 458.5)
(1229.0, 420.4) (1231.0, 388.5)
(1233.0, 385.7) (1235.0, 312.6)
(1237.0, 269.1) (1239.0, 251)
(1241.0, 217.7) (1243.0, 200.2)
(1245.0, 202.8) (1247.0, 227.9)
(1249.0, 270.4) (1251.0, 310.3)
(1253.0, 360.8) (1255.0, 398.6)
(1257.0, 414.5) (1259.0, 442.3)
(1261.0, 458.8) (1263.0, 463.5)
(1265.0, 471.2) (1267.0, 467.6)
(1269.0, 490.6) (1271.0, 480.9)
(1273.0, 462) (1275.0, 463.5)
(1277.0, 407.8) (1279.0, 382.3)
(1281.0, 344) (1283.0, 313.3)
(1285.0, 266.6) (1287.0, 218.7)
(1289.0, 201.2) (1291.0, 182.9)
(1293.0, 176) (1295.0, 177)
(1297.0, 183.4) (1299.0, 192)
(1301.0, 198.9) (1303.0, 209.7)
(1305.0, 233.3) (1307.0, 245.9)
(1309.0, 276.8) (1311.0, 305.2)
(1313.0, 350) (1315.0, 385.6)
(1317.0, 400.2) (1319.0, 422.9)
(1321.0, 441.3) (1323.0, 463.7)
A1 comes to 0.48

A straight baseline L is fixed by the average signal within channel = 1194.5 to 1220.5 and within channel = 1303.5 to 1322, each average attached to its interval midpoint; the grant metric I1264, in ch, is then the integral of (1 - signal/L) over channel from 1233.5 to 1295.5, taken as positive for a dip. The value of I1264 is 9.58 ch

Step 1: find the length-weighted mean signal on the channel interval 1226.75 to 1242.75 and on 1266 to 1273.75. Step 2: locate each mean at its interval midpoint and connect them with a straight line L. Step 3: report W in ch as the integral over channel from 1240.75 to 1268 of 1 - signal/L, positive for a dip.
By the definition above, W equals 4.1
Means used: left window 326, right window 476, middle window 354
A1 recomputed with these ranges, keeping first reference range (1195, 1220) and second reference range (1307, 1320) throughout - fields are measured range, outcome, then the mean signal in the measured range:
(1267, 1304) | 0.26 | 302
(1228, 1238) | 0.23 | 355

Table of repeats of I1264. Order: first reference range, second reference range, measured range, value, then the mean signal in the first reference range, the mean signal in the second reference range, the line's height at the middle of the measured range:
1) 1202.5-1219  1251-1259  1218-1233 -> -0.3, 470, 388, 442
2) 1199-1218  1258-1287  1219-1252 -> 7.9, 466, 415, 445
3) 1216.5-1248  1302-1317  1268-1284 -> -4.8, 357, 294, 321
